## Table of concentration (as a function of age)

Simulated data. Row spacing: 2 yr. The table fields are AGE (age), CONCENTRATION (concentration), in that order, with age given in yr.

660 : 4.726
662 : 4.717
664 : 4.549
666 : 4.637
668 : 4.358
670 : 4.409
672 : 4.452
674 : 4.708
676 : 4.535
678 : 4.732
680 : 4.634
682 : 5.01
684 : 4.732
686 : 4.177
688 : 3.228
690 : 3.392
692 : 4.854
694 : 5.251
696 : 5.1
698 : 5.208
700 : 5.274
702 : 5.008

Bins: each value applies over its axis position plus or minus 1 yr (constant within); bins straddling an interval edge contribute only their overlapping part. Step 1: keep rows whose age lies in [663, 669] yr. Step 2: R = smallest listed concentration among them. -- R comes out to 4.358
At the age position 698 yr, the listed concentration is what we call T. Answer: 5.208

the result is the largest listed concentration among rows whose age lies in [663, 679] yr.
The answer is 4.732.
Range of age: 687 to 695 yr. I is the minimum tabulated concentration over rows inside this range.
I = 3.228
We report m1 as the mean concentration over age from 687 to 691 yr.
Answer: 3.31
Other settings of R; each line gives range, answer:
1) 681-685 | 4.732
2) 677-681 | 4.634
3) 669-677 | 4.409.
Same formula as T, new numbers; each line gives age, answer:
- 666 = 4.637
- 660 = 4.726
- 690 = 3.392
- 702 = 5.008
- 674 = 4.708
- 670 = 4.409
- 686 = 4.177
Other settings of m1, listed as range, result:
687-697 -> 4.37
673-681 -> 4.65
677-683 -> 4.79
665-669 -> 4.5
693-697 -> 5.18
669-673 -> 4.43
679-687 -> 4.64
